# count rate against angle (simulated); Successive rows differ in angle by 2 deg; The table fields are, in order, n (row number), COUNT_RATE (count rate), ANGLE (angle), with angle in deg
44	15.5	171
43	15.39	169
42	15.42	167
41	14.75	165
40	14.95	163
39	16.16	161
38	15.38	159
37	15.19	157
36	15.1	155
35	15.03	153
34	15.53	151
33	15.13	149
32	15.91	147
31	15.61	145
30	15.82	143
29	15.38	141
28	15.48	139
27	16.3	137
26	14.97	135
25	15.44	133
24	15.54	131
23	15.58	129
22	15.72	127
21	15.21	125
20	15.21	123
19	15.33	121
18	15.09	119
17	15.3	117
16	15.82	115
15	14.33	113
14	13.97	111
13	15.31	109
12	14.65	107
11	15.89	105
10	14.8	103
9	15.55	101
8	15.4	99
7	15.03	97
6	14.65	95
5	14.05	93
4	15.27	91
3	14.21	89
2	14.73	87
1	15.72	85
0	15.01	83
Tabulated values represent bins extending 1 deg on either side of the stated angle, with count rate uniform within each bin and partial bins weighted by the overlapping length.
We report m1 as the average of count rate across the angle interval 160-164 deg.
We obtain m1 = 15.6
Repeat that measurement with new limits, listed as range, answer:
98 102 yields 15.5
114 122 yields 15.4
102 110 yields 15.2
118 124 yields 15.2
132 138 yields 15.6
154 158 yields 15.1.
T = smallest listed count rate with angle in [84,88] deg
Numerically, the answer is 14.73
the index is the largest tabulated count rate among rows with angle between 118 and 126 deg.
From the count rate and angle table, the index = 15.33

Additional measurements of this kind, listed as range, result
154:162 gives 16.16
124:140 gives 16.3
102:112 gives 15.89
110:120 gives 15.82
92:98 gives 15.03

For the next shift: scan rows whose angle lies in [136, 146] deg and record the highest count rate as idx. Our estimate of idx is 16.3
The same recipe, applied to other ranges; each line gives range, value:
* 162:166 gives 14.95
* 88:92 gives 15.27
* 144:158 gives 15.91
